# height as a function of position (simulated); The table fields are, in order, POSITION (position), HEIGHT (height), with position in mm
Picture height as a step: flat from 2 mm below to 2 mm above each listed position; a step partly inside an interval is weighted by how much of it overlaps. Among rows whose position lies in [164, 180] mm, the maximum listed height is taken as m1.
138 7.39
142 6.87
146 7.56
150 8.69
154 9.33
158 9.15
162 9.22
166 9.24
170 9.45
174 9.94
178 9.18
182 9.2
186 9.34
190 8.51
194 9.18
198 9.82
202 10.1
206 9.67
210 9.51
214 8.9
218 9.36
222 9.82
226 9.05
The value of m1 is 9.94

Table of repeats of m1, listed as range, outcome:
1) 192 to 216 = 10.1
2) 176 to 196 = 9.34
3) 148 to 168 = 9.33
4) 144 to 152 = 8.69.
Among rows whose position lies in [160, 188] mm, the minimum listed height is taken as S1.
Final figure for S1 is 9.18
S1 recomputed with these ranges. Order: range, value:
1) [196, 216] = 8.9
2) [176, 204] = 8.51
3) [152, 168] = 9.15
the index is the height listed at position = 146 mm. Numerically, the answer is 7.56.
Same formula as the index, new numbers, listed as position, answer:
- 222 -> 9.82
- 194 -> 9.18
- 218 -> 9.36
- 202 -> 10.1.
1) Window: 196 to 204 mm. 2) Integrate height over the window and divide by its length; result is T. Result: 9.96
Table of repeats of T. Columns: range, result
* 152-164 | 9.23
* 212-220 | 9.13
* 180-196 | 9.06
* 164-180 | 9.45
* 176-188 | 9.24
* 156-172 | 9.27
